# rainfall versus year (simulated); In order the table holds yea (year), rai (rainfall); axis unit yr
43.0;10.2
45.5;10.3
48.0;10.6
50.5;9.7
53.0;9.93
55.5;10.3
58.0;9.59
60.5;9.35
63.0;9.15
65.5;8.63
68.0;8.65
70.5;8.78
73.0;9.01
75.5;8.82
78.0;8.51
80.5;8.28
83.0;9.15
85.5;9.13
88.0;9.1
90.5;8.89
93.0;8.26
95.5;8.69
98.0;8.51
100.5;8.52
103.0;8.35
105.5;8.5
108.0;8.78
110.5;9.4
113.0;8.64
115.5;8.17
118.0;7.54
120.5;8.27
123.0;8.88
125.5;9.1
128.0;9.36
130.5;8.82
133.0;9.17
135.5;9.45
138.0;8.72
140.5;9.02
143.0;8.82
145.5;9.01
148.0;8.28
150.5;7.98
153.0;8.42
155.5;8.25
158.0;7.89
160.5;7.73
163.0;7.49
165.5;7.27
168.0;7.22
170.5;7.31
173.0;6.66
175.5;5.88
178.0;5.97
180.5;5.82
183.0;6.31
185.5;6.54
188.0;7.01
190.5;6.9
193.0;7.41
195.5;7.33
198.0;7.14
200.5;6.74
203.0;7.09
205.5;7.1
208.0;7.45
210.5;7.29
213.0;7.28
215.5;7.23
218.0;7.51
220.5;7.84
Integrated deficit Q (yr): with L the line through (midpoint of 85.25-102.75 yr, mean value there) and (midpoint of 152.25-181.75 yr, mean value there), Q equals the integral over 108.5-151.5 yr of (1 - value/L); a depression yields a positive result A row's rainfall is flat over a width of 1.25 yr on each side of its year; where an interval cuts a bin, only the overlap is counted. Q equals -4.5 yr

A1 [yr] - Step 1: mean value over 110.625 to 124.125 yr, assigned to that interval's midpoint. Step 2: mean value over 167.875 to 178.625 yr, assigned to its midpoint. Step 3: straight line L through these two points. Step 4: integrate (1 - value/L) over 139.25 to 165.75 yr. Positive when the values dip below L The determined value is -3.6 yr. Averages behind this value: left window 8.39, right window 6.58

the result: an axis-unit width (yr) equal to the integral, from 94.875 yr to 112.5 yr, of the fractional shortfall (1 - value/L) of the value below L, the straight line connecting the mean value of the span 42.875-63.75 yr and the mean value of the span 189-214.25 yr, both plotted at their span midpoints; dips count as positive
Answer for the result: 0.58 yr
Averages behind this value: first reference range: 9.9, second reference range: 7.17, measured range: 8.68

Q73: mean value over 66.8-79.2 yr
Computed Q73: 8.76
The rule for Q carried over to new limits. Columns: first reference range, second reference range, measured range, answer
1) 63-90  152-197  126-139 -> -2.1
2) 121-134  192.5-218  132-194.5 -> 4.6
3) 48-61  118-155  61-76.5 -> 1.3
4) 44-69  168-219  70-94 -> 0.9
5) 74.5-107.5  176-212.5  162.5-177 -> 0.7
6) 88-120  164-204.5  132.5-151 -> -2.6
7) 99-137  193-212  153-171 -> 0.6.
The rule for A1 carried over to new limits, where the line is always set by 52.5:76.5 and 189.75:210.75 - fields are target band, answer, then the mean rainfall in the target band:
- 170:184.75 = 2.41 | 6.28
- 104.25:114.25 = -0.35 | 8.83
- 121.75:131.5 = -0.92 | 9.05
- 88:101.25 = 0.19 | 8.63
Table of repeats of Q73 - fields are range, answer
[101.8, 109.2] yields 8.54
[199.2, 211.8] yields 7.13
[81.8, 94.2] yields 8.91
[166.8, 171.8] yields 7.26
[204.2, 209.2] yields 7.27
